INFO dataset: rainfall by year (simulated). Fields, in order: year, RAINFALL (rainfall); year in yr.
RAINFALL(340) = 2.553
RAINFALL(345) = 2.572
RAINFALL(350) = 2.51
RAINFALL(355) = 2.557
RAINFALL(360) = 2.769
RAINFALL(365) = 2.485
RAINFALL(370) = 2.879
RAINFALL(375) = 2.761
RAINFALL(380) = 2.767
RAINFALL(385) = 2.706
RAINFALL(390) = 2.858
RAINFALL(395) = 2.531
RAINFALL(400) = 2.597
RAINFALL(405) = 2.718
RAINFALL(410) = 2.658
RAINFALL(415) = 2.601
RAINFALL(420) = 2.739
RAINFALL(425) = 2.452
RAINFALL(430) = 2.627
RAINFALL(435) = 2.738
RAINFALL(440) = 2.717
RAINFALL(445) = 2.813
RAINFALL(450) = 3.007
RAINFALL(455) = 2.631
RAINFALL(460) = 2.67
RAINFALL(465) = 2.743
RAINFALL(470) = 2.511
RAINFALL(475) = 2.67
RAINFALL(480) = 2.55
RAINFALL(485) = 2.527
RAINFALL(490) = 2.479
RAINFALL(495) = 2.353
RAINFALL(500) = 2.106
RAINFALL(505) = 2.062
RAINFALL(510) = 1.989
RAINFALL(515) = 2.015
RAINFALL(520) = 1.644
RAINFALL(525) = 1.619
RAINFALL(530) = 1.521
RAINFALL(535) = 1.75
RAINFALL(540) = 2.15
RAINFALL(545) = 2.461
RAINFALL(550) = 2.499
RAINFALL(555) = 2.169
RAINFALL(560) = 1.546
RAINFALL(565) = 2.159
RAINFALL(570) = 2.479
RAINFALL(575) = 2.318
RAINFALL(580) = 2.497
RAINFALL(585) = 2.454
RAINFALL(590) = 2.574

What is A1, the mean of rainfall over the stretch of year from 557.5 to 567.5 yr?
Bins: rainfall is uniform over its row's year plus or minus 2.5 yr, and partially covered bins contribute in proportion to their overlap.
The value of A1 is 1.85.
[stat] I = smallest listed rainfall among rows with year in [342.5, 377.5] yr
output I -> 2.485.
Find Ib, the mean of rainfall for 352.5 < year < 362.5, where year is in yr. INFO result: 2.66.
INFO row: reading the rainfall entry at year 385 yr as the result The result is 2.706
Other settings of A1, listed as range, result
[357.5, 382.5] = 2.73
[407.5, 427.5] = 2.61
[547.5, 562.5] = 2.07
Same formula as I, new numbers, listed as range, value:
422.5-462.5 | 2.452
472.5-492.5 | 2.479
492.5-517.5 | 1.989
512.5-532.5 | 1.521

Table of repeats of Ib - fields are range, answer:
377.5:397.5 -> 2.72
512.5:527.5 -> 1.76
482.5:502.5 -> 2.37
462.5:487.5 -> 2.6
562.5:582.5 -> 2.36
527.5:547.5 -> 1.97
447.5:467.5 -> 2.76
